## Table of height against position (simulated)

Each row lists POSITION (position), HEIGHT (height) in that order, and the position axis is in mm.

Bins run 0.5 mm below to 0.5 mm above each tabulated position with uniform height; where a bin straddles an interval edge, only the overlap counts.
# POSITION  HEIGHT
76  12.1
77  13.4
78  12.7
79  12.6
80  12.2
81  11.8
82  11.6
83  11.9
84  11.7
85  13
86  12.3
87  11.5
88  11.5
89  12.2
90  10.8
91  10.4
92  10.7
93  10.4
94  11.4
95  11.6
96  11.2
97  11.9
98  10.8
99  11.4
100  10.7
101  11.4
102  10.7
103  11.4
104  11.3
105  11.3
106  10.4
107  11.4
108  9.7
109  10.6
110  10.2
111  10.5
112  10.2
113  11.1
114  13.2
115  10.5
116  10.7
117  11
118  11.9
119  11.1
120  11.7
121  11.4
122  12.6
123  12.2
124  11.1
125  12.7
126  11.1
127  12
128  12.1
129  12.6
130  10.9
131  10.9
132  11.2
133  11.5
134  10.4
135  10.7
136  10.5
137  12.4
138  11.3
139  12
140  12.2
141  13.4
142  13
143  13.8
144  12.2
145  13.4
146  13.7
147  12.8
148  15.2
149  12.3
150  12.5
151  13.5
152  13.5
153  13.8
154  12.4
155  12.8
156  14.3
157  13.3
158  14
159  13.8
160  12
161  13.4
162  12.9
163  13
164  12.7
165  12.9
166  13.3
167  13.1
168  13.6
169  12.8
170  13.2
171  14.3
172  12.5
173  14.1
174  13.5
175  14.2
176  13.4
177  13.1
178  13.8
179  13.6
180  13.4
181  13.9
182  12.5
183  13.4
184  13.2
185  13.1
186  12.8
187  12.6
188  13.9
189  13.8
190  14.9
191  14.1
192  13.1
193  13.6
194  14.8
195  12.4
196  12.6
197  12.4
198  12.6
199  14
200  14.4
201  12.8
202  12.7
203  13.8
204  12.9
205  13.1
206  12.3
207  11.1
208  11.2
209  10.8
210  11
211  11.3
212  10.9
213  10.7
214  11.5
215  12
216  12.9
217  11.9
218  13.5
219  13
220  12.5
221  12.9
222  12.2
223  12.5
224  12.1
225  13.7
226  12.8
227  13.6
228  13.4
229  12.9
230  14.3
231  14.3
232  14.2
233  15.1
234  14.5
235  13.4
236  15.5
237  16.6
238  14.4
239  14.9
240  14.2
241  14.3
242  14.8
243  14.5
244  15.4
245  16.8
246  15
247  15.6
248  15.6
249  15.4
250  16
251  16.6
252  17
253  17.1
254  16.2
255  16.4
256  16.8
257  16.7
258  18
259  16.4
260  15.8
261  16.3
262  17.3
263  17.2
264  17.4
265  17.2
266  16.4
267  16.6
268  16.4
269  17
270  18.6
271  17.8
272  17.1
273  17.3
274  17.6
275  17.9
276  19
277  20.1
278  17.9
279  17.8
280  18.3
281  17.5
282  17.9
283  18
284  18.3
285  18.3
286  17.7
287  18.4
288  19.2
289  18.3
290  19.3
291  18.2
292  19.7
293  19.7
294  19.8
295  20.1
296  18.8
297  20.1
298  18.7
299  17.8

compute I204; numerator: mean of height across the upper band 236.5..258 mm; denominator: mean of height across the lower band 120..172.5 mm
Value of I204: 1.25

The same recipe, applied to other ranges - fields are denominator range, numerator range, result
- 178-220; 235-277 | 1.28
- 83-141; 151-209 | 1.16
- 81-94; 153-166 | 1.14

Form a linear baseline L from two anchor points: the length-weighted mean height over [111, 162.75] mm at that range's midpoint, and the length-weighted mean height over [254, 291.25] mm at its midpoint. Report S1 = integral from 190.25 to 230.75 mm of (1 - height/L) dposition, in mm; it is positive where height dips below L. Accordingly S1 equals 6.6 mm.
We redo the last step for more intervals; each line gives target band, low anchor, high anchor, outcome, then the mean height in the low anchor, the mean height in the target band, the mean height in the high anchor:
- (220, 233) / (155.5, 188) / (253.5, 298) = 2.02 mm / 13.3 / 13.3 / 17.9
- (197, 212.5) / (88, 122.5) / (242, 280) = 2.56 mm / 11.1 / 12.3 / 16.9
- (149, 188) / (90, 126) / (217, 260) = -1.33 mm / 11.2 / 13.3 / 14.8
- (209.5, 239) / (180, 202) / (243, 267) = 3.66 mm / 13.4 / 13.1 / 16.4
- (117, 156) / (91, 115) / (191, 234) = -2.32 mm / 11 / 12.2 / 12.8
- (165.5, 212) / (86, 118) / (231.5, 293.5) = 3.53 mm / 11.1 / 13.1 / 16.9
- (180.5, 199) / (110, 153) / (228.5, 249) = 0.26 mm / 12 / 13.3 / 14.8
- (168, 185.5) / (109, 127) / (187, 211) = -1.29 mm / 11.4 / 13.4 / 12.9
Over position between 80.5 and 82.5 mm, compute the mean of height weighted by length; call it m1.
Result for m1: 11.7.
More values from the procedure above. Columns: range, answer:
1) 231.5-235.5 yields 14.3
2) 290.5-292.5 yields 18.9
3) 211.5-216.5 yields 11.6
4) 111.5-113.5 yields 10.6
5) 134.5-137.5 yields 11.2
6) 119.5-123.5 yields 12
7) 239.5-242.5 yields 14.4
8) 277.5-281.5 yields 17.9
